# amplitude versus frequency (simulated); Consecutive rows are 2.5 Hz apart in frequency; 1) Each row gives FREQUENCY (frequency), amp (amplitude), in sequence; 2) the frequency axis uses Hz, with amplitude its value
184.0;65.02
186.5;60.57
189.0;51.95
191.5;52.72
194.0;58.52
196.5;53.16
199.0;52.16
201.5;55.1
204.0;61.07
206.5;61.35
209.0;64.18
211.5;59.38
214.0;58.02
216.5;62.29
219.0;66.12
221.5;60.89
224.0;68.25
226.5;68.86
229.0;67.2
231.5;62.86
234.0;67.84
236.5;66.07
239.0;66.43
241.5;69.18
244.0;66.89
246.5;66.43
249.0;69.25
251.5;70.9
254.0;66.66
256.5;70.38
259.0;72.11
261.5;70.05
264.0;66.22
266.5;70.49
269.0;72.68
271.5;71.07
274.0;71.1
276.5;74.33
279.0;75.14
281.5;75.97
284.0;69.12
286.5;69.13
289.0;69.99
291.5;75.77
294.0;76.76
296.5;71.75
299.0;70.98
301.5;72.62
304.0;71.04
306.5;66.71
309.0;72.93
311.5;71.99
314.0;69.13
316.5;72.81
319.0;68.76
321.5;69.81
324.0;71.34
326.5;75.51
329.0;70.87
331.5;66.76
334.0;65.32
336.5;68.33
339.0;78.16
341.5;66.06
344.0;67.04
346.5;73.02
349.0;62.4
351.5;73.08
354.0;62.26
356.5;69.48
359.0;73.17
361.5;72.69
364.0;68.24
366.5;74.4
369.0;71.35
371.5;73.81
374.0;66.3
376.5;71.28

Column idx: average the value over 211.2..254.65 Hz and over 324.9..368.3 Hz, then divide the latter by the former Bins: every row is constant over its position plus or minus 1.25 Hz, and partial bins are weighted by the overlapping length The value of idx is 1.06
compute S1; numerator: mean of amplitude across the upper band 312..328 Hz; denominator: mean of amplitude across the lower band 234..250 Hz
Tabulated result 1.1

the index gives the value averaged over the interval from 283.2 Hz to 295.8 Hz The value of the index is 72.2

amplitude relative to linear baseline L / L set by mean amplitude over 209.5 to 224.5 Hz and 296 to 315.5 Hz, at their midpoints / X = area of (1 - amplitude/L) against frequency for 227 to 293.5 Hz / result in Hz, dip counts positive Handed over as -3.3 Hz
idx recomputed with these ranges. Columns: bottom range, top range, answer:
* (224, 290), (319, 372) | 1.01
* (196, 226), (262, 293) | 1.18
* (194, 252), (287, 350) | 1.11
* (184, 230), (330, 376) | 1.16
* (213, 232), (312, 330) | 1.10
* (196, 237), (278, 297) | 1.17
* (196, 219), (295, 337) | 1.19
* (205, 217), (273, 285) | 1.20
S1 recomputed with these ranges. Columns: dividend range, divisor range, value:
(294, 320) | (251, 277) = 1.01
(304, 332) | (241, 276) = 1.02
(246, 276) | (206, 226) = 1.11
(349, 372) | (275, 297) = 0.96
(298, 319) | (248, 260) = 1.02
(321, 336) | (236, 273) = 1.01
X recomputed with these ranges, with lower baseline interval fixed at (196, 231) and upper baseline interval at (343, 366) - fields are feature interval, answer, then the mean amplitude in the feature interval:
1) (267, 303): -3.9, 72.5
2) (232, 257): -1.8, 67.8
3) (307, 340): -1.6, 70.8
